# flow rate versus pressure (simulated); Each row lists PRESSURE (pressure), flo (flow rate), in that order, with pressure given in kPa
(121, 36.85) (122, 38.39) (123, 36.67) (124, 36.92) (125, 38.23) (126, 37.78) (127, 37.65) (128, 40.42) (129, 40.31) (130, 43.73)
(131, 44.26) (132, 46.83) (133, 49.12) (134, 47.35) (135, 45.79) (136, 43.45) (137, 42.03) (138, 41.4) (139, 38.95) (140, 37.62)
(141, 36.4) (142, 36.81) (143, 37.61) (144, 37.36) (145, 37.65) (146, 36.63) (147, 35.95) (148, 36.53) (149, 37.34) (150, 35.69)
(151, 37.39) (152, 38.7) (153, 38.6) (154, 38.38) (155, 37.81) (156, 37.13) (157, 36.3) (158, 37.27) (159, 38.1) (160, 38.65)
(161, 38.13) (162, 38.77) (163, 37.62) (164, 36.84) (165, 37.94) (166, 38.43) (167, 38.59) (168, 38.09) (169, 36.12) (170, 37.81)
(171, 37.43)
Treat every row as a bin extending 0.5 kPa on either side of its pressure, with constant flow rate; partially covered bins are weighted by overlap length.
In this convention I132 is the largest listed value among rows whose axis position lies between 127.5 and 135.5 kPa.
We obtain 49.12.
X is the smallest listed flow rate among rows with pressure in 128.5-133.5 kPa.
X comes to 40.31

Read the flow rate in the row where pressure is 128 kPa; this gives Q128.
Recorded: 40.42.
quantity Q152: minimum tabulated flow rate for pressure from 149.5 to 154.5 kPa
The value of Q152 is 35.69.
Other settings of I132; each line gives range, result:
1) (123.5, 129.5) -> 40.42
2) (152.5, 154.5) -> 38.6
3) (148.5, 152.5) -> 38.7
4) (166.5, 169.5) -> 38.59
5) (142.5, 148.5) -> 37.65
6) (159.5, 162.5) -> 38.77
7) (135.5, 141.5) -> 43.45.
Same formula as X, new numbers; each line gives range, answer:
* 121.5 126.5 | 36.67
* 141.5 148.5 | 35.95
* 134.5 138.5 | 41.4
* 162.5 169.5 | 36.12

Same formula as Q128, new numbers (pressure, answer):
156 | 37.13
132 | 46.83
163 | 37.62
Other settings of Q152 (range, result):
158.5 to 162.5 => 38.1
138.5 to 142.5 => 36.4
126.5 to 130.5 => 37.65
